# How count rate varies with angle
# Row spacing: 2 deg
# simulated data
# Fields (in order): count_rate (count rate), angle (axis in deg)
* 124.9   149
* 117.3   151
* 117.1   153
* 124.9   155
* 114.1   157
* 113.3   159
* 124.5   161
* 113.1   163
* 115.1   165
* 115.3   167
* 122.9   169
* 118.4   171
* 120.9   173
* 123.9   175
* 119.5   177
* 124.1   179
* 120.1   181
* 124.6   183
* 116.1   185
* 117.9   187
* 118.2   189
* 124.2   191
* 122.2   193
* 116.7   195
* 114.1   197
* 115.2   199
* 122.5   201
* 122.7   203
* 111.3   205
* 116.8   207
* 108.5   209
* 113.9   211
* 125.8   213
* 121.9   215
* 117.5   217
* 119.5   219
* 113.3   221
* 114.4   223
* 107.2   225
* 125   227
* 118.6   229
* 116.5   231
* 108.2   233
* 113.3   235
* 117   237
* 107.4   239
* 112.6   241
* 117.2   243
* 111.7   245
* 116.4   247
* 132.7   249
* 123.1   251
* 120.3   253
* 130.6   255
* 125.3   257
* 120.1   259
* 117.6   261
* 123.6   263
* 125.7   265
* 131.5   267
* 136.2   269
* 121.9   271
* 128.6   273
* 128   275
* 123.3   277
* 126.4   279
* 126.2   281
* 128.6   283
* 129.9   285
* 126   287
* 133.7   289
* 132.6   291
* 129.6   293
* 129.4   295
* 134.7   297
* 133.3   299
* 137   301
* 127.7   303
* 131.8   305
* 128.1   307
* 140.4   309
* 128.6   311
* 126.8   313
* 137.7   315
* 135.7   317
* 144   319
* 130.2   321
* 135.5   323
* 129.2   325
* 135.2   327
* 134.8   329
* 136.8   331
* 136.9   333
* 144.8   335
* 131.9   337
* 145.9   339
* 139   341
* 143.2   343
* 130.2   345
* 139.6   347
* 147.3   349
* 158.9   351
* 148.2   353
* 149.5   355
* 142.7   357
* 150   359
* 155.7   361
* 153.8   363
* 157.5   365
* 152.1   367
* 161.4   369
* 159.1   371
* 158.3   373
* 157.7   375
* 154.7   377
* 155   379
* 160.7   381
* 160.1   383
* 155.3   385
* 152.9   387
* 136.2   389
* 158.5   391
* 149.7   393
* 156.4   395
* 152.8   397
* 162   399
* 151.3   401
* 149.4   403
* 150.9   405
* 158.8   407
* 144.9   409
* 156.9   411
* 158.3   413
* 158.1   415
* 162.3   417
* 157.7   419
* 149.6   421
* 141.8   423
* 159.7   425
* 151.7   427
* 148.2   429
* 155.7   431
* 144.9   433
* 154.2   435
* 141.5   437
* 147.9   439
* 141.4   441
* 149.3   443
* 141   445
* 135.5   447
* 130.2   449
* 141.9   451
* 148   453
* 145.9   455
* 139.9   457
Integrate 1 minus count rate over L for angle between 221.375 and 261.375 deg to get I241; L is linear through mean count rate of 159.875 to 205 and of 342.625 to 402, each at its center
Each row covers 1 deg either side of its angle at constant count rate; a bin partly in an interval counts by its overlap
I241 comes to 3.71 deg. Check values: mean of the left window 119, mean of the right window 152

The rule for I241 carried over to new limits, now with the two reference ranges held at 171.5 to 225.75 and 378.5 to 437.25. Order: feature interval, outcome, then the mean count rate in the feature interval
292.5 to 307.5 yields 0.4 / 132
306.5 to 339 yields 0.9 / 135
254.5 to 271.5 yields 0.4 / 126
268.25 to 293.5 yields 0.7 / 128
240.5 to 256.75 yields 0.7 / 121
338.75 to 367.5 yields -0.7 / 148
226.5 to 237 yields 0.7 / 116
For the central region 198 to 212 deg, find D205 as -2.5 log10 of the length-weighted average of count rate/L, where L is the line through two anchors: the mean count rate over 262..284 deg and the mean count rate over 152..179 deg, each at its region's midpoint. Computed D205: 0.056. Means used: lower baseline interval 119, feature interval 116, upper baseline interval 127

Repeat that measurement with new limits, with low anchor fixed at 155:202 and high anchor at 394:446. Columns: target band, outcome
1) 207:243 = 0.090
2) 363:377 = -0.087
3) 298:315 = 0.035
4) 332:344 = 0.003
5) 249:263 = 0.051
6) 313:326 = 0.028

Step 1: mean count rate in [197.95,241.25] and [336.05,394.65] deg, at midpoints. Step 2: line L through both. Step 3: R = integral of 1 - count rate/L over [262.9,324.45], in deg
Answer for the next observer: 1.2 deg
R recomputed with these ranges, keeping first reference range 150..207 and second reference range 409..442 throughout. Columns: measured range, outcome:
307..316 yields 0.2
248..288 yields 1.4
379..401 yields -1.1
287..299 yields 0.2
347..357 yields -0.5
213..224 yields 0.5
